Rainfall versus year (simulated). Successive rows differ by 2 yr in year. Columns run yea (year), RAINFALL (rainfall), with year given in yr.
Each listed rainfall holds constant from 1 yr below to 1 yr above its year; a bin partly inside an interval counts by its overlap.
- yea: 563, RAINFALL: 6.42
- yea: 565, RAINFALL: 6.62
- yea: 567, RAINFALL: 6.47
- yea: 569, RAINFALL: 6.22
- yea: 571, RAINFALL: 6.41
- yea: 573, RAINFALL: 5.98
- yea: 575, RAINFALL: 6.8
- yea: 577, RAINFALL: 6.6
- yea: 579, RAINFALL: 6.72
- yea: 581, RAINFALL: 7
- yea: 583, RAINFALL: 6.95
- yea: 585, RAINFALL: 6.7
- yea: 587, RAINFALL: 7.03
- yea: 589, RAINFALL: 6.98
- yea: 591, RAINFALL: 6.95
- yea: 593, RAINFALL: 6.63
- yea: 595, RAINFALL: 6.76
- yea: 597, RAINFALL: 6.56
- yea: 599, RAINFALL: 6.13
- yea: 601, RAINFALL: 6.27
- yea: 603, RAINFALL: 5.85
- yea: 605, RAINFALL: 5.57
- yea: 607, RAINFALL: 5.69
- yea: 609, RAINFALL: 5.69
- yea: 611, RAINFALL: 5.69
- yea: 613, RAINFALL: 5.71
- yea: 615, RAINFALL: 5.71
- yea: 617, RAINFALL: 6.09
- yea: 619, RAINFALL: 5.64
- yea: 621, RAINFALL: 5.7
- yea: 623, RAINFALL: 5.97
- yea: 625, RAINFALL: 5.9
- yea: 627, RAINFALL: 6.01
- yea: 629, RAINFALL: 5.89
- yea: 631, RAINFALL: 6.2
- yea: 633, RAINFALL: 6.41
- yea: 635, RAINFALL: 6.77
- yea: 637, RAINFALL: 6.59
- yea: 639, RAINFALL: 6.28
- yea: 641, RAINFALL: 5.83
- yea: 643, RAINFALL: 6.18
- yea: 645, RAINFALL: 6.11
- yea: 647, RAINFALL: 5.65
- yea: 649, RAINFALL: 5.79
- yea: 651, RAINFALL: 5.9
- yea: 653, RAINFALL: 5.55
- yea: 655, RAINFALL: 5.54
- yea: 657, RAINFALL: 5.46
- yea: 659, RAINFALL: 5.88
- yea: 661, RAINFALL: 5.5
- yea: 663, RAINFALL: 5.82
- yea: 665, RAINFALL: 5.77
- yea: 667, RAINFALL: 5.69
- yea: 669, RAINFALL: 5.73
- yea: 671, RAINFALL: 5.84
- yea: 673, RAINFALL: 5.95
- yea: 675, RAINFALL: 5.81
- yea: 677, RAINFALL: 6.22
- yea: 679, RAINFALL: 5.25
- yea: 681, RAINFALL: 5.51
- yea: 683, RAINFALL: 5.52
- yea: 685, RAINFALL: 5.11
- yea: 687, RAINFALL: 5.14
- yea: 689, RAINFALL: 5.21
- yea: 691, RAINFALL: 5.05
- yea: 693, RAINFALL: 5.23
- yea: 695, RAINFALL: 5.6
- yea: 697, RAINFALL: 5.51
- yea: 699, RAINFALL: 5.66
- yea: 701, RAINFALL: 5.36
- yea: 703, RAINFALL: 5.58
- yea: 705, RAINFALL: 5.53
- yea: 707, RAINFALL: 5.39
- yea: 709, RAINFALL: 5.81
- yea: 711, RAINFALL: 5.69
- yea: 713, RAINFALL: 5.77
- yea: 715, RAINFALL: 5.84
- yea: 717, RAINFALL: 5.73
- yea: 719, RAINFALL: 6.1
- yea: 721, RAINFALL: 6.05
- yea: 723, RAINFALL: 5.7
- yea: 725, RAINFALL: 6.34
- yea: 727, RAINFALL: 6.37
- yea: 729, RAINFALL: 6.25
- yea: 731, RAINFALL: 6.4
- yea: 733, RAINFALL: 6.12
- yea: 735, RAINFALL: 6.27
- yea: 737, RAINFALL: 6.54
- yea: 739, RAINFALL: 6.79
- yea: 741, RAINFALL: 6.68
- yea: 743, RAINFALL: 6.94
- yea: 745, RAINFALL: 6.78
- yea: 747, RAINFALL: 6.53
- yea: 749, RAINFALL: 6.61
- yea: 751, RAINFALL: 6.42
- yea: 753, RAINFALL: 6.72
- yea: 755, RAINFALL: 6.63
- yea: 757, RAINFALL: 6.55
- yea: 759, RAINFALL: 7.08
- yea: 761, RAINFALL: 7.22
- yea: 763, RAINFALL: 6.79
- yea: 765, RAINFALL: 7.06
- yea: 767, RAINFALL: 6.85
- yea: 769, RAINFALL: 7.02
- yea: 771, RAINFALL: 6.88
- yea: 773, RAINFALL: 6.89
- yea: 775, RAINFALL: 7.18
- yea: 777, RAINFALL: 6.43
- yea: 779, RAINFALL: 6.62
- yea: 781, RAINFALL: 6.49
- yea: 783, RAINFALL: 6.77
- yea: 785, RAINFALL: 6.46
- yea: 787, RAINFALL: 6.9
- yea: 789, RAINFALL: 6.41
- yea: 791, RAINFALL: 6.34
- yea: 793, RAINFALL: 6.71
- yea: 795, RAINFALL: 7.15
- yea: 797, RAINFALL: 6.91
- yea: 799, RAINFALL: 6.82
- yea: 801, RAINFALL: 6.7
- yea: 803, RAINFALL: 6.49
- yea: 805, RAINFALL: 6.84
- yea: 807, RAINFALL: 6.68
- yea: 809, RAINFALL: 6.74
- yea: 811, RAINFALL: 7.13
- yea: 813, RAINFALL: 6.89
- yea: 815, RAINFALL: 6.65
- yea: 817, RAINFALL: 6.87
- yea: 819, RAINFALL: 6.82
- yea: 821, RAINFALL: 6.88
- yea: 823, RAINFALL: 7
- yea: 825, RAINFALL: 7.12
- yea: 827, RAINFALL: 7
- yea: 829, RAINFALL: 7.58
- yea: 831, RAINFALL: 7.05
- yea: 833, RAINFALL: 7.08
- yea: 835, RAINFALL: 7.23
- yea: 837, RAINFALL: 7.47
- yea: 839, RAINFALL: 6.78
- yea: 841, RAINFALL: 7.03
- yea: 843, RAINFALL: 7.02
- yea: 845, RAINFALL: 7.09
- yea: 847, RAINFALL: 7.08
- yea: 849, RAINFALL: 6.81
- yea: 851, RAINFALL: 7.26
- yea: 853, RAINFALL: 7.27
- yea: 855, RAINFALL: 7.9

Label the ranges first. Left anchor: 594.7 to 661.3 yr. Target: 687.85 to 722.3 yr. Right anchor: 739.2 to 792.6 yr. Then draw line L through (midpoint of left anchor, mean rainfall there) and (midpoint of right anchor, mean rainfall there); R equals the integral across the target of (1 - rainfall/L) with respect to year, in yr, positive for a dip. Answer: 4.3 yr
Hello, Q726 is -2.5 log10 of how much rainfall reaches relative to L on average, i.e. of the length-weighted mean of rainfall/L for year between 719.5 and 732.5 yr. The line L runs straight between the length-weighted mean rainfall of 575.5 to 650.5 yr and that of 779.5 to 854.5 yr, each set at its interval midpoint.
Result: 0.07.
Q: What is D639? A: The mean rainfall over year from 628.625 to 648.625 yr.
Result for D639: 6.19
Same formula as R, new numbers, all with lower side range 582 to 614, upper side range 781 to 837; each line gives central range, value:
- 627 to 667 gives 3.1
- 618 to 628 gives 0.8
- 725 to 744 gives 0.6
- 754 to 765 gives -0.2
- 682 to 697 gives 2.9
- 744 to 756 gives 0.2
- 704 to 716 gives 1.7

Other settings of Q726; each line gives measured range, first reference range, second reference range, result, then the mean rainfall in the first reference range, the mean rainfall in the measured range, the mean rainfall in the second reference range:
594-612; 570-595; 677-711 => 0.082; 6.73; 6.02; 5.44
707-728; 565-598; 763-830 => 0.147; 6.67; 5.91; 6.83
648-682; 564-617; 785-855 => 0.148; 6.37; 5.72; 6.94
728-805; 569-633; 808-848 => 0.019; 6.25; 6.7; 7.03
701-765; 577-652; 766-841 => 0.055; 6.21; 6.29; 6.86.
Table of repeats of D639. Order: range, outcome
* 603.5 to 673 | 5.88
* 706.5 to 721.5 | 5.8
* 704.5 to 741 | 6.06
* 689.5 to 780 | 6.27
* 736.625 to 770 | 6.78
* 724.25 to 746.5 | 6.5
